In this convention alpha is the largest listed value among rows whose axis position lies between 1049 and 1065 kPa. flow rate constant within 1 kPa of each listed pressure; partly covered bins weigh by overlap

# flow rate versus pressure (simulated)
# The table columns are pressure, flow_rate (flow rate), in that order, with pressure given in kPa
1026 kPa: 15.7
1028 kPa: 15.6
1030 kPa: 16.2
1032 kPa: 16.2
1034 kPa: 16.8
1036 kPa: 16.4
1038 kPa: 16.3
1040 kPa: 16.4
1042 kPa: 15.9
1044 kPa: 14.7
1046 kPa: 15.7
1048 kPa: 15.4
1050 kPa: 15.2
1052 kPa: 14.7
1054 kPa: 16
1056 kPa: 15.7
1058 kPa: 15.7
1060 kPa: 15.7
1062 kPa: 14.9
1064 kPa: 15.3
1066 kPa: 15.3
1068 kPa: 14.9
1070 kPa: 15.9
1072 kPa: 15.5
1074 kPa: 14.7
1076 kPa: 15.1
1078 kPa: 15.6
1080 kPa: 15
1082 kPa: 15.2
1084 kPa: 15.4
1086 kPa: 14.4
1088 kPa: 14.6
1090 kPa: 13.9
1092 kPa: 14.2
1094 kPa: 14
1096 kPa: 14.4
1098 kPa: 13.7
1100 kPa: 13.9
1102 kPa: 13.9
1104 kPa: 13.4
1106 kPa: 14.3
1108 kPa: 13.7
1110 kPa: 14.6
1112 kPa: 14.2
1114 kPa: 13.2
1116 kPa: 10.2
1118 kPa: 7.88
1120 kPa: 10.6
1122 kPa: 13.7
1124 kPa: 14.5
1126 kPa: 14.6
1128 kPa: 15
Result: 16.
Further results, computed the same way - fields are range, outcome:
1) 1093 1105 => 14.4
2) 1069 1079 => 15.9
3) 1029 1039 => 16.8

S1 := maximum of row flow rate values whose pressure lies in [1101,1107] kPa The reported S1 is 14.3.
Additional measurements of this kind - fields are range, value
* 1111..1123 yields 14.2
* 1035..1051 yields 16.4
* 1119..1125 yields 14.5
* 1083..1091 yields 15.4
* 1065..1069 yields 15.3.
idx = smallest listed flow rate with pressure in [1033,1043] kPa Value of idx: 15.9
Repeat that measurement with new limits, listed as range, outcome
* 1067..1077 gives 14.7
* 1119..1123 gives 10.6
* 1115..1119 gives 7.88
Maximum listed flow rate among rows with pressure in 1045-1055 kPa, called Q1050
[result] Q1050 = 16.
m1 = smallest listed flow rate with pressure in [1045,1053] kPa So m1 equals 14.7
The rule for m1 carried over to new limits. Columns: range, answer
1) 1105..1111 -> 13.7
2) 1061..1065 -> 14.9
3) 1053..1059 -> 15.7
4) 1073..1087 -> 14.4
